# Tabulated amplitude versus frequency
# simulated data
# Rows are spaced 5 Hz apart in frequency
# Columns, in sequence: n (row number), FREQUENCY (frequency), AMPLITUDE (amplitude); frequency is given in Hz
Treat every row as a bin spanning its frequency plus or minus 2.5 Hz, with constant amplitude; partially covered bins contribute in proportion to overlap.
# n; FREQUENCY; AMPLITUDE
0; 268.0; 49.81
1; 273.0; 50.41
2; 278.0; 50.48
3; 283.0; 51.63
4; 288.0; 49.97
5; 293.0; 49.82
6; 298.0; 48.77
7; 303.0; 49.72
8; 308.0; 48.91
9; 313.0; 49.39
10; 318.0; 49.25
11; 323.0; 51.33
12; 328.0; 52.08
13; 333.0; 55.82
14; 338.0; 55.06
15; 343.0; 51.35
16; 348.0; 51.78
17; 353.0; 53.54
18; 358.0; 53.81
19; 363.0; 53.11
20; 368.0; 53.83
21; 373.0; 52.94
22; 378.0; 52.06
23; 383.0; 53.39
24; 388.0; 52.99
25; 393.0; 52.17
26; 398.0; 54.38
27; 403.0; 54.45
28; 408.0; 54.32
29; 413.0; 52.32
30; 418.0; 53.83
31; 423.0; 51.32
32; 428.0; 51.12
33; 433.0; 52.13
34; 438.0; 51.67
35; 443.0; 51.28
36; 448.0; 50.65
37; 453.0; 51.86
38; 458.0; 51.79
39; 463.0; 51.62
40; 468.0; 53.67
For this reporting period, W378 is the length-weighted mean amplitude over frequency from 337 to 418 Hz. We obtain 53.2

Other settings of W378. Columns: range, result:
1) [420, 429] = 51.4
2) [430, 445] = 51.7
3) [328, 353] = 53.4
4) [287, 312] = 49.4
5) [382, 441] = 52.8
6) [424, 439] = 51.6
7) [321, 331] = 51.9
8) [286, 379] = 51.7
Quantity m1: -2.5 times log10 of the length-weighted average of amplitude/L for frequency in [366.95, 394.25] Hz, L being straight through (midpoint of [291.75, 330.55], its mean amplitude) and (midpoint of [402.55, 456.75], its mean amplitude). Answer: -0.03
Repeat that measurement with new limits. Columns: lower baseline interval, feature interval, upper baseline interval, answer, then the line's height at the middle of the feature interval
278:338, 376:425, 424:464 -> -0.04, 51.3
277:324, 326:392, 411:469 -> -0.05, 50.7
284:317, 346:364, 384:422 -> -0.03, 51.6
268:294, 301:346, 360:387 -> 0.00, 51.6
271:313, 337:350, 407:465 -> -0.04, 50.6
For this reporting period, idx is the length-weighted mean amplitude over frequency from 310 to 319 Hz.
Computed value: 49.3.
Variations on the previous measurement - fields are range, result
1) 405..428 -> 52.8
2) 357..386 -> 53.2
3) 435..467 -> 51.6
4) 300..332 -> 50.4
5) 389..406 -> 53.6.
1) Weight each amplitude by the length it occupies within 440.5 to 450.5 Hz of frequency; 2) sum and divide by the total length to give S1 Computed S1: 51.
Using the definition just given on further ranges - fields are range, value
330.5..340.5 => 55.4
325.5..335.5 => 54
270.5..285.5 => 50.8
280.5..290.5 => 50.8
